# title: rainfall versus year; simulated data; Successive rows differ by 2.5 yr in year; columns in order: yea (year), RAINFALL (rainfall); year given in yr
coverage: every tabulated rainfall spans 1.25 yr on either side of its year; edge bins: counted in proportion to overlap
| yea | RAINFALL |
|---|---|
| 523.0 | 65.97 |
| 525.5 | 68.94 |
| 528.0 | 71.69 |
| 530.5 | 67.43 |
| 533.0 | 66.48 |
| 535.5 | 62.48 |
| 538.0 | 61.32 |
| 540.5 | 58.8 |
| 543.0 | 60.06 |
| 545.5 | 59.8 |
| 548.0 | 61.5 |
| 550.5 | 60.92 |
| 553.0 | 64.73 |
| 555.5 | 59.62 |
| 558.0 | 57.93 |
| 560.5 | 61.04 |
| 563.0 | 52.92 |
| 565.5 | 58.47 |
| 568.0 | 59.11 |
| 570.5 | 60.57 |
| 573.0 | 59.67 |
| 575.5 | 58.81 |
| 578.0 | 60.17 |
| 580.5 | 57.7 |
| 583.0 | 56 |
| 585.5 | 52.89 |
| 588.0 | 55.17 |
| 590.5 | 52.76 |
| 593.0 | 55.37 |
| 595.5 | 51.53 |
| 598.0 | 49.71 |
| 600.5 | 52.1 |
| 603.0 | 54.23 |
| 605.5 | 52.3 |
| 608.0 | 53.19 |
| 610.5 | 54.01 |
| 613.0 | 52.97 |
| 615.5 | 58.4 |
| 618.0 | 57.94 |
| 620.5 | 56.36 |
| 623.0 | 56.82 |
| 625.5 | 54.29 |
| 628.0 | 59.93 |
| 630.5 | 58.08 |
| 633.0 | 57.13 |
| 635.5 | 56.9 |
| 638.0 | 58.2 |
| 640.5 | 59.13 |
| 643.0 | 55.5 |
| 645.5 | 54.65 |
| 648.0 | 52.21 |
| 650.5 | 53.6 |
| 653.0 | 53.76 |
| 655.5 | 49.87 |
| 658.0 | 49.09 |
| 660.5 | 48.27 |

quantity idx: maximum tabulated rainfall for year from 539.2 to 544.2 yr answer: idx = 60.06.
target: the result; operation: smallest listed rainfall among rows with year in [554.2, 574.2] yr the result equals 52.92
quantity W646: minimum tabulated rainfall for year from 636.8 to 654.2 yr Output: 52.21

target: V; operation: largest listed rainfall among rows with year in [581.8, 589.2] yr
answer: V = 56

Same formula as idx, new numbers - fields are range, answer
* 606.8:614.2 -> 54.01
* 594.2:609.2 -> 54.23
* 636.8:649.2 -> 59.13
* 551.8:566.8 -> 64.73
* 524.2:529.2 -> 71.69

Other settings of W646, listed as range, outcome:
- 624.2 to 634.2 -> 54.29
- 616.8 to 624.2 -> 56.36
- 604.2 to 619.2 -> 52.3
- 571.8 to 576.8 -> 58.81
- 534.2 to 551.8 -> 58.8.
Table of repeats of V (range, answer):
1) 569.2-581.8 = 60.57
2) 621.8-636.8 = 59.93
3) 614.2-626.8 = 58.4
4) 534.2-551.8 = 62.48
